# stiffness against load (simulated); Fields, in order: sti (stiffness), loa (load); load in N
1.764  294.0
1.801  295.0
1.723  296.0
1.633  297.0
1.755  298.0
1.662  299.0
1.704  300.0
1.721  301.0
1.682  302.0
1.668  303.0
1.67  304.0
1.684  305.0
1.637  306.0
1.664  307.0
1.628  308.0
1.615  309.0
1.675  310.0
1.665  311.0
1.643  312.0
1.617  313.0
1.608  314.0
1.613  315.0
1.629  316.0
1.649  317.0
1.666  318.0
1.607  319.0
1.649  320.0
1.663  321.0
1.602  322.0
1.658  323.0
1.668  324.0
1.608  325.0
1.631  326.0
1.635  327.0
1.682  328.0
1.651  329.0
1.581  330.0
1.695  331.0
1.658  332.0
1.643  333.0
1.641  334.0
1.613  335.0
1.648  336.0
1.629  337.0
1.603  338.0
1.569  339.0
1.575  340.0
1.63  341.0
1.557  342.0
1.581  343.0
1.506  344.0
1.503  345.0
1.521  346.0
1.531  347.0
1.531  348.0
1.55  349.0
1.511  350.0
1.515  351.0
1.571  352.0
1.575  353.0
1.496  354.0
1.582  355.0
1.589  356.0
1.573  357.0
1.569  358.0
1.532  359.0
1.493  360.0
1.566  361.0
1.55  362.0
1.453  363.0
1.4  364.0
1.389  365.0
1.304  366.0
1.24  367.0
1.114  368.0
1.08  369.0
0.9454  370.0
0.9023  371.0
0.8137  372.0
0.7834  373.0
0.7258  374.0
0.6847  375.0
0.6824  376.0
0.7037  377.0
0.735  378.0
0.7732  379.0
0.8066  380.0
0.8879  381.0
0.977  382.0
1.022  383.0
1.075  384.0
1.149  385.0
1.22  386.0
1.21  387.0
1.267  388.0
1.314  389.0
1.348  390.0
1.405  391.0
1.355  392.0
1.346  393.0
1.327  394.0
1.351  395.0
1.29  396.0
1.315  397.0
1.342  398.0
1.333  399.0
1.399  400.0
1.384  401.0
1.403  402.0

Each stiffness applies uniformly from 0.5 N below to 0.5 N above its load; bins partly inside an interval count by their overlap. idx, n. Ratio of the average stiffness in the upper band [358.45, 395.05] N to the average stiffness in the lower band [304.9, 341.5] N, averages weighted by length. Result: 0.69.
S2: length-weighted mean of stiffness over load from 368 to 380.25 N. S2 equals 0.816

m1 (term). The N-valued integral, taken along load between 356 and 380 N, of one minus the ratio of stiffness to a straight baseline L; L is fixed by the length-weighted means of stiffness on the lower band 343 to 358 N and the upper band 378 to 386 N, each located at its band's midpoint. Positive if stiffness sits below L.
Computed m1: 2.1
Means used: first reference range 1.54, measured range 1.13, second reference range 0.959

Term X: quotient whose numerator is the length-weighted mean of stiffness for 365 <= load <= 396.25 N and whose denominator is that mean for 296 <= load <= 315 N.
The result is 0.64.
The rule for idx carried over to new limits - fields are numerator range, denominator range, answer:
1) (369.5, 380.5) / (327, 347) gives 0.49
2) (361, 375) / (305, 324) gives 0.69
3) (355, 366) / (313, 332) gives 0.92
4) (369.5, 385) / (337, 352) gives 0.54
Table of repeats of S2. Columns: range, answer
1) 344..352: 1.53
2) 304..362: 1.6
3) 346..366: 1.52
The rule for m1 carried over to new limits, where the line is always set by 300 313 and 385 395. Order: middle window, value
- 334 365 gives -1.50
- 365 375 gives 2.86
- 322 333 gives -0.51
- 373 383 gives 4.18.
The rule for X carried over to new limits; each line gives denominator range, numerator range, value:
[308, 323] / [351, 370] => 0.88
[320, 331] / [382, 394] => 0.75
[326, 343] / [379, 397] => 0.73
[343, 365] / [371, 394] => 0.67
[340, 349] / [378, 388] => 0.65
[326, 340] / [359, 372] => 0.78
